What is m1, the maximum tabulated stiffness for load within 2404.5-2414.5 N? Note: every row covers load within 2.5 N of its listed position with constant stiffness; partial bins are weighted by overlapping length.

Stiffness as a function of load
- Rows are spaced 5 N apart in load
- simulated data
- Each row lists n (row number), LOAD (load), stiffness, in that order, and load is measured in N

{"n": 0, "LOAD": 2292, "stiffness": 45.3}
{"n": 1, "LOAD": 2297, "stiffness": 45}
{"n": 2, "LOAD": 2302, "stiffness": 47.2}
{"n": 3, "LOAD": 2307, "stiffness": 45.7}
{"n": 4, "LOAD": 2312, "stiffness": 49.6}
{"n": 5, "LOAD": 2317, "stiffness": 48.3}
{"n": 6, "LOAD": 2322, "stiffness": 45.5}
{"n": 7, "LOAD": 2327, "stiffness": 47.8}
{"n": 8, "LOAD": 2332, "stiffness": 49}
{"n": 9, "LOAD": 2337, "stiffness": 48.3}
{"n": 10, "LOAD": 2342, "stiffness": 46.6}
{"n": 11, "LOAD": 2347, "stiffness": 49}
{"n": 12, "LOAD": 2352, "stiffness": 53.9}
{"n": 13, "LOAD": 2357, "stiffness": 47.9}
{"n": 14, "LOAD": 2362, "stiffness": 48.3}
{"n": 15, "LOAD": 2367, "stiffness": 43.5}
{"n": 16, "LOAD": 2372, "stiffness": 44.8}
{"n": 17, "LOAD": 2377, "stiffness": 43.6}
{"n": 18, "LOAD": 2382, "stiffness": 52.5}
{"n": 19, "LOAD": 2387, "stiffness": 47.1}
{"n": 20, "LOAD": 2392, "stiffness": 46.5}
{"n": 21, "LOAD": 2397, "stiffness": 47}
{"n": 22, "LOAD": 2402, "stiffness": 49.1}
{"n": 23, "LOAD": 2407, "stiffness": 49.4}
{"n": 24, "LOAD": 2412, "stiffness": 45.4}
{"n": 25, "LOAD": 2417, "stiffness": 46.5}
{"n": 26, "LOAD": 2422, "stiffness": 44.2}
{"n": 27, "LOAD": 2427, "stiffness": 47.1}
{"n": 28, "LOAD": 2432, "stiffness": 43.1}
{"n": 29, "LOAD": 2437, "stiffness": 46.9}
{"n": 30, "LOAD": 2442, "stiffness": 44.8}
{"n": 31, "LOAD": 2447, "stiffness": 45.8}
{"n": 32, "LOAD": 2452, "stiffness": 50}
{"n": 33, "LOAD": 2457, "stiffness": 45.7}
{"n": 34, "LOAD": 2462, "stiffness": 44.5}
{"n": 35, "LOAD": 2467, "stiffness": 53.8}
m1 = 49.4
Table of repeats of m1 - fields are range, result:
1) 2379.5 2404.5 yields 52.5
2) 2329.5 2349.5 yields 49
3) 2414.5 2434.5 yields 47.1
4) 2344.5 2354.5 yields 53.9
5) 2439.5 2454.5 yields 50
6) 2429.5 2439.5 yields 46.9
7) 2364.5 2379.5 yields 44.8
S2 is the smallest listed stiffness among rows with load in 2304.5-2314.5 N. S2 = 45.7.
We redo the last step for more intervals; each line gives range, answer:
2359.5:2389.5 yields 43.5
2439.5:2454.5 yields 44.8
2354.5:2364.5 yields 47.9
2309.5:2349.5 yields 45.5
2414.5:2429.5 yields 44.2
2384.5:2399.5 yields 46.5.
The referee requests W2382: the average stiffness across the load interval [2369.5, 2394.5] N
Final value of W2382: 46.9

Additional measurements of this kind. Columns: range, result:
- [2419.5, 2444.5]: 45.2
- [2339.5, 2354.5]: 49.8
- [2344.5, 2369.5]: 48.5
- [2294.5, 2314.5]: 46.9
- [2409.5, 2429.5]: 45.8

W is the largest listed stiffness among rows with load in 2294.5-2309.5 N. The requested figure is 47.2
